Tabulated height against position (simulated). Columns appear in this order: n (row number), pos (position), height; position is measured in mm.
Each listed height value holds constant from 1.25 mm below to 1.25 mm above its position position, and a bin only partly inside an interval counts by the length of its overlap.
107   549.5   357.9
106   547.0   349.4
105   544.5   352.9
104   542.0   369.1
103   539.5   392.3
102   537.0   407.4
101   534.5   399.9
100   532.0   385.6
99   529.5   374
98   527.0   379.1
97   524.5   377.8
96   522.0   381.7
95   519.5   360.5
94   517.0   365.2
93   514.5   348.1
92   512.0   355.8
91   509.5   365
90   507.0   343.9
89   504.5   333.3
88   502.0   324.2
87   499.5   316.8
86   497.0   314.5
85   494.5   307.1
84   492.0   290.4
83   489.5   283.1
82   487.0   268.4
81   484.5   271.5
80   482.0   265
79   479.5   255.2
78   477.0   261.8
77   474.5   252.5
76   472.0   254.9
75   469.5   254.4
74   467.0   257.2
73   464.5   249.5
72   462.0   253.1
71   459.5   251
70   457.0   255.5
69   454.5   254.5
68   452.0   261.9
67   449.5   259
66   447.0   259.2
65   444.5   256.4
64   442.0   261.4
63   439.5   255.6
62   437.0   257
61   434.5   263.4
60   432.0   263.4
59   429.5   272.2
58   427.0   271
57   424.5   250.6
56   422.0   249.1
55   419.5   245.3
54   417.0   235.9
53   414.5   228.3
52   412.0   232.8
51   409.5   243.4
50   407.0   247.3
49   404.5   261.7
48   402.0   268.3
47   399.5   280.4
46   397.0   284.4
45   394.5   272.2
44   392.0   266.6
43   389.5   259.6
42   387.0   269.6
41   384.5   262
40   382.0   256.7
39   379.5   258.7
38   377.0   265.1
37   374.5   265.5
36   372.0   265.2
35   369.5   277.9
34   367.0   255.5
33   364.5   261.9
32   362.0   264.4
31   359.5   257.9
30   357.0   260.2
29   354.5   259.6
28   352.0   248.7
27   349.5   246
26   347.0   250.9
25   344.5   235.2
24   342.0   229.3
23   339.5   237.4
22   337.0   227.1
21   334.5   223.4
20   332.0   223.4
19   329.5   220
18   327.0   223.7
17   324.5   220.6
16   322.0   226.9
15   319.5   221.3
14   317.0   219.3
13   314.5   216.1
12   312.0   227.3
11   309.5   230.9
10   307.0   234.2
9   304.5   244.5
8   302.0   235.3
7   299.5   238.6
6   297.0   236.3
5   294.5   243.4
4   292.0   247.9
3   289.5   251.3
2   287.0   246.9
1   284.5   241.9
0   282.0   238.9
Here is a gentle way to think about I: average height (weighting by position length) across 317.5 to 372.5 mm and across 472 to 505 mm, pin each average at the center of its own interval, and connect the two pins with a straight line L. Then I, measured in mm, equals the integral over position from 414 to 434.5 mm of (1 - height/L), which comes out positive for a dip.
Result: 1.0 mm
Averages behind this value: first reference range 242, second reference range 286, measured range 254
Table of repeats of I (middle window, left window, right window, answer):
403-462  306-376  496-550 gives 9.3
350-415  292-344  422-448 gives -3.8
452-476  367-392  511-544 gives 5.4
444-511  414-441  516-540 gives 8.3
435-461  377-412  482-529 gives 3.4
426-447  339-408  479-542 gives 2.4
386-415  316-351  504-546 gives 1.9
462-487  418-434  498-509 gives 3.8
